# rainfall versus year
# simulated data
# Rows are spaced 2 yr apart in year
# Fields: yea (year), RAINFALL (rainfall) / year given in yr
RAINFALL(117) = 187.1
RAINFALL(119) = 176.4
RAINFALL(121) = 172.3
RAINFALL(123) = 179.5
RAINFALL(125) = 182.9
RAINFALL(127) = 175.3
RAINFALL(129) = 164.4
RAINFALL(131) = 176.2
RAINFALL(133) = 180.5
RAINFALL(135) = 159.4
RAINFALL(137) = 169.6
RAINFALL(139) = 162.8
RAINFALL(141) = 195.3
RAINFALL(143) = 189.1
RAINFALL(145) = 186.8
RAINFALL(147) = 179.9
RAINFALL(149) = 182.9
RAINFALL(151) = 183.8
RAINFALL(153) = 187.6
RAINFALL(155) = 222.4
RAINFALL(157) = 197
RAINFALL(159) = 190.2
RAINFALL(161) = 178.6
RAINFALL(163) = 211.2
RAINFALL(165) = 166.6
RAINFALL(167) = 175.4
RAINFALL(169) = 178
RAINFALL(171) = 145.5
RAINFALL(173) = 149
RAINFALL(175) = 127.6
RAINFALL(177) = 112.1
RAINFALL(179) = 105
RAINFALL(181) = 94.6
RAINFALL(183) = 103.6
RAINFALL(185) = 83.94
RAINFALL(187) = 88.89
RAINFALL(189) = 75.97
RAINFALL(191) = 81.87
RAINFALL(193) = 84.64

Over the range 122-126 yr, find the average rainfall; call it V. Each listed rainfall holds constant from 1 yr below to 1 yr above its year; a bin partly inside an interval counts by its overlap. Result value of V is 181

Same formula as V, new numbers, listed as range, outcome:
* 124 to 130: 174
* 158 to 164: 193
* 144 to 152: 183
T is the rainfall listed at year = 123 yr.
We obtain 179.5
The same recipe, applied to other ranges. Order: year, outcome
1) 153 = 187.6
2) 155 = 222.4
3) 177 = 112.1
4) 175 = 127.6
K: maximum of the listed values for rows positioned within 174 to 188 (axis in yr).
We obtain 127.6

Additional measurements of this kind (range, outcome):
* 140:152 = 195.3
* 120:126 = 182.9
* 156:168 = 211.2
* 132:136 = 180.5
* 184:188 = 88.89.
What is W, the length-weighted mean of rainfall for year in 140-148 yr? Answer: 188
